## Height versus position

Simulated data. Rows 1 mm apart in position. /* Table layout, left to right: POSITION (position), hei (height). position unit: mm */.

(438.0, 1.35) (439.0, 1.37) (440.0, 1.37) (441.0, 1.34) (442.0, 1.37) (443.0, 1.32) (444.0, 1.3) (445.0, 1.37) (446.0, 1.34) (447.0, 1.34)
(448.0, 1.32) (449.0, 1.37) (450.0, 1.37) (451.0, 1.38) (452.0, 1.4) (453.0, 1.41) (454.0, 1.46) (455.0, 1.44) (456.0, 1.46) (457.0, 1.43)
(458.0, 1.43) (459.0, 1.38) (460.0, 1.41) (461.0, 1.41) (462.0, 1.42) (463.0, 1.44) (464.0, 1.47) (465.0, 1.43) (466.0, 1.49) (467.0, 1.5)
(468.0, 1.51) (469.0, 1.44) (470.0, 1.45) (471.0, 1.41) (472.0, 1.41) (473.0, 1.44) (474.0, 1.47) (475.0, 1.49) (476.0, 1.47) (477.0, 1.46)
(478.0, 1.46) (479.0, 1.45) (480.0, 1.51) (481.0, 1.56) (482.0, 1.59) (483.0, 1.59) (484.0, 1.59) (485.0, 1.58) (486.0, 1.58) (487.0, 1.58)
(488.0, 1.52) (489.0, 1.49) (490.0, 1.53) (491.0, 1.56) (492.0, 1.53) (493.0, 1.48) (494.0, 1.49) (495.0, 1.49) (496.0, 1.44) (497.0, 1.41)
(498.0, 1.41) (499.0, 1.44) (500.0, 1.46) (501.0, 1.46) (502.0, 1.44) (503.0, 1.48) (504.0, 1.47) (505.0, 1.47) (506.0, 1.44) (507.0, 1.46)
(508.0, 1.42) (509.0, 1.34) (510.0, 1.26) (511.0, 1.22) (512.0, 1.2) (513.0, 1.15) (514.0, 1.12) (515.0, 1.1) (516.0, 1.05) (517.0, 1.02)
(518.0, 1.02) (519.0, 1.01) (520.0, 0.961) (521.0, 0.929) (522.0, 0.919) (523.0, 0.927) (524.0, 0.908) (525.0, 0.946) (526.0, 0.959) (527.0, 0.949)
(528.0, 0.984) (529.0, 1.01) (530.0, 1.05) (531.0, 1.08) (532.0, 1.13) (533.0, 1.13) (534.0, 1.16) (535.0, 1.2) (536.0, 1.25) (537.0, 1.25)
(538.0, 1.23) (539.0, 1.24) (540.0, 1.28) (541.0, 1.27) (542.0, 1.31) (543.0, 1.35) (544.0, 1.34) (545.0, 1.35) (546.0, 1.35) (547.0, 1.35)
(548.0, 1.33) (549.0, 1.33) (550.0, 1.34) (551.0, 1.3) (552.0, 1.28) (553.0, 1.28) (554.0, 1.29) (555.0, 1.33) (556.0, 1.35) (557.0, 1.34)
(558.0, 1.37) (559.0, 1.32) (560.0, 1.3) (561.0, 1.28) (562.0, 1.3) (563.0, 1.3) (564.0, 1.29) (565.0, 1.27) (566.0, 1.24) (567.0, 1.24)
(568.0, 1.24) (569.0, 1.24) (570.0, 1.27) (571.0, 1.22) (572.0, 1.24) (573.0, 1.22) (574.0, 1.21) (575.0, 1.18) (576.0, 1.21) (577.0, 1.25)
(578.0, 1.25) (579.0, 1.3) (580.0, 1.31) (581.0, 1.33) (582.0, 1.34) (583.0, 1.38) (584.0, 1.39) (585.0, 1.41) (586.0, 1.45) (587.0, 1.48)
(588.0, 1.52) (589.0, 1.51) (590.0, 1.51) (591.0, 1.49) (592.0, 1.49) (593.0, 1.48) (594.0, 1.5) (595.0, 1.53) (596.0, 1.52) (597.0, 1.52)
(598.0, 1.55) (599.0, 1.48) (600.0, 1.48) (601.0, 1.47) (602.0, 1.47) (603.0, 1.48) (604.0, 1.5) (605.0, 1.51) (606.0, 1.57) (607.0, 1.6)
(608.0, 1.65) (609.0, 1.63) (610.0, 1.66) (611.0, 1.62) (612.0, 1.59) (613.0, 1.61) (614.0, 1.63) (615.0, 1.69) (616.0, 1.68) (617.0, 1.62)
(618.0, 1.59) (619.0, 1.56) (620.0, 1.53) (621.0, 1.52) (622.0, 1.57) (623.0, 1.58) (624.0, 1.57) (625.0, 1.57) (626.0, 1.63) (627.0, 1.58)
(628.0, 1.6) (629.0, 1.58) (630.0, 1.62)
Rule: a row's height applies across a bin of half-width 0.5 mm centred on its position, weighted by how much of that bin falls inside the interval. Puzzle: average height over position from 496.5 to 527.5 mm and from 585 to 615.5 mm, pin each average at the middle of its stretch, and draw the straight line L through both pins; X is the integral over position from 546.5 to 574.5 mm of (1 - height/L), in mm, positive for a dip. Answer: 2.0 mm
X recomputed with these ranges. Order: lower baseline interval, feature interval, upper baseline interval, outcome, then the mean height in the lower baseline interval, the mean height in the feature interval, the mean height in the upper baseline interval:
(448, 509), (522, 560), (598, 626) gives 7.68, 1.46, 1.21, 1.57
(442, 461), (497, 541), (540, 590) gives 5.11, 1.39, 1.19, 1.31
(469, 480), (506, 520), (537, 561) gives 2.00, 1.45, 1.18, 1.31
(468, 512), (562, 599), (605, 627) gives 4.86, 1.47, 1.36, 1.6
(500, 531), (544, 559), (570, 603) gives -0.57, 1.16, 1.33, 1.4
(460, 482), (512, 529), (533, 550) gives 4.25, 1.46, 1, 1.28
